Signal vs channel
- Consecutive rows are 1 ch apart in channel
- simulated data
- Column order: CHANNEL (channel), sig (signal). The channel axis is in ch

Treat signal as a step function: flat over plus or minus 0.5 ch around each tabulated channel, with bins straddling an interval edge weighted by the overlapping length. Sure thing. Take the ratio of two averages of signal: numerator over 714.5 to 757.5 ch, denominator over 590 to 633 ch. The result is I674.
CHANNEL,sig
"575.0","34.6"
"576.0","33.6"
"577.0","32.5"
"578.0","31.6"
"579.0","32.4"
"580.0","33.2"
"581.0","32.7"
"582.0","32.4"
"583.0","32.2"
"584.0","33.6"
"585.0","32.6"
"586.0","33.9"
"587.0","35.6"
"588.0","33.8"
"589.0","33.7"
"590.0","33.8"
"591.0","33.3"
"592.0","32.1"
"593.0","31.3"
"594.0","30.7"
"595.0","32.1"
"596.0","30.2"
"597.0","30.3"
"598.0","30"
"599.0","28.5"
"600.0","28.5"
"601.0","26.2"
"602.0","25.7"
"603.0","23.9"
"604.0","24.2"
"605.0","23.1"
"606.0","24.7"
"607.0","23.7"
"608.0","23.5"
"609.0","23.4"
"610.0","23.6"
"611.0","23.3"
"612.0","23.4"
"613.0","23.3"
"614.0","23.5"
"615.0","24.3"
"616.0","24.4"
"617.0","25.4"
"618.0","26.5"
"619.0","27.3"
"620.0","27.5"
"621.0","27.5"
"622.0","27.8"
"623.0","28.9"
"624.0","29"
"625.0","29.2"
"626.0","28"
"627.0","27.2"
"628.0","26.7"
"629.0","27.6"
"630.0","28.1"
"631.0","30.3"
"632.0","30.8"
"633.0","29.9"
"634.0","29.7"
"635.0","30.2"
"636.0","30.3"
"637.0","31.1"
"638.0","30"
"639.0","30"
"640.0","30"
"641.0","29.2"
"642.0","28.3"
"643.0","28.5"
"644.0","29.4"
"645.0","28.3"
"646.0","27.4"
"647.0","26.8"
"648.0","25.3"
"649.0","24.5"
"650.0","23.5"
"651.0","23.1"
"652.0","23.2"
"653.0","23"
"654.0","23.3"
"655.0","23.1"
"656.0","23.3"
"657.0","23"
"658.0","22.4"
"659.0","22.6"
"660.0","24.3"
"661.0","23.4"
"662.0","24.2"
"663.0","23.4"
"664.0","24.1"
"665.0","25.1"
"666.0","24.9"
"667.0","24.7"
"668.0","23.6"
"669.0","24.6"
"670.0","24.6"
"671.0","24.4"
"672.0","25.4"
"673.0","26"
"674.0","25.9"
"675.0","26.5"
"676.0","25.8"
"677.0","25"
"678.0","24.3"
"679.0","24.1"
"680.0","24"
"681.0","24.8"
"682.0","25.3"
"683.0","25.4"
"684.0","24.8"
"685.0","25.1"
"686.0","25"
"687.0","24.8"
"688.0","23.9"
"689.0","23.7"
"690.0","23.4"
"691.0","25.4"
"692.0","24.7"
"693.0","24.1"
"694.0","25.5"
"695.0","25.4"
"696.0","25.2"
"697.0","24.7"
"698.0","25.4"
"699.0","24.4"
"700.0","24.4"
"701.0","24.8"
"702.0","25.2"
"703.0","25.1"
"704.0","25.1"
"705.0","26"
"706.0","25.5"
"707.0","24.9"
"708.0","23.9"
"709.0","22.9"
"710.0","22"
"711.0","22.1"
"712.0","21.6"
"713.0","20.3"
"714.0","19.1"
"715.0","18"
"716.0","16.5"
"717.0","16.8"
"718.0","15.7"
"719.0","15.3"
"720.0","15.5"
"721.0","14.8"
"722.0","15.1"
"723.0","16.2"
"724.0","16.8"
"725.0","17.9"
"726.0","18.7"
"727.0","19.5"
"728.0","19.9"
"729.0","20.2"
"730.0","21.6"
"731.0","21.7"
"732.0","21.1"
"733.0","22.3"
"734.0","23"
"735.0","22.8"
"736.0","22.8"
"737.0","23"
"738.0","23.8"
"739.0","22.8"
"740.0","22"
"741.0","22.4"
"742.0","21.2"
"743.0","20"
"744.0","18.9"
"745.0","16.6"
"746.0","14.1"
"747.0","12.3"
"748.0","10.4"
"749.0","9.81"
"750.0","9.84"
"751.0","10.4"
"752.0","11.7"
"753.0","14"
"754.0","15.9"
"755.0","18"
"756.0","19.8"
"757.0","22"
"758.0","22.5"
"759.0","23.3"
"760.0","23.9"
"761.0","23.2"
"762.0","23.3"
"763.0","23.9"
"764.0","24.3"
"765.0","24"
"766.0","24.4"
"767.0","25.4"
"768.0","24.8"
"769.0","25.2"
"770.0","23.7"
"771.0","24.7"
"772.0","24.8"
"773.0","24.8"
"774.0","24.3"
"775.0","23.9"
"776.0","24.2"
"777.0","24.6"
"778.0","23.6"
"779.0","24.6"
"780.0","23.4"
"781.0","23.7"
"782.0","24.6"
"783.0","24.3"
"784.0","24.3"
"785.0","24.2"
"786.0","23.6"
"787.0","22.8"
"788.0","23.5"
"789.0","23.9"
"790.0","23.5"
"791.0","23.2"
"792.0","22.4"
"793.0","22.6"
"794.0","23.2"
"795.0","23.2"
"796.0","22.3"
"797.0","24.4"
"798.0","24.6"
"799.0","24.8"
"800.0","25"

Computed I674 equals 0.66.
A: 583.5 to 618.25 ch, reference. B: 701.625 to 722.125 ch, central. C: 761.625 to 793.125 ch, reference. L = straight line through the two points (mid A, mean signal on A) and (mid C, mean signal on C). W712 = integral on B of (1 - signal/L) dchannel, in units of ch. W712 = 4.0 ch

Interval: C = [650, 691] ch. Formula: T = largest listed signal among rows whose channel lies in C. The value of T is 26.5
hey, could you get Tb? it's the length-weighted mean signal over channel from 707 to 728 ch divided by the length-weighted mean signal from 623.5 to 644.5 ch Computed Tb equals 0.64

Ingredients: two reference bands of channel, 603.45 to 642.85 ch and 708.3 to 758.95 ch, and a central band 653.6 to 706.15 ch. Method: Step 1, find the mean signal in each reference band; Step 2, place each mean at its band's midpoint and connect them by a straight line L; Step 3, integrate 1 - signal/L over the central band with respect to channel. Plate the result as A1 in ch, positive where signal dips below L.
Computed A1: -4.7 ch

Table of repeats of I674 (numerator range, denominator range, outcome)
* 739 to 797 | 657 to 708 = 0.87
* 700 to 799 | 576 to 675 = 0.77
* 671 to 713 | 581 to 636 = 0.87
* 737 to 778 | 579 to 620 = 0.72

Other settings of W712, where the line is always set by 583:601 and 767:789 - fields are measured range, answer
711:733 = 6.7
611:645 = 2.7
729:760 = 8.3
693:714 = 2.4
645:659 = 2.5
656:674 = 2.9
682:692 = 1.2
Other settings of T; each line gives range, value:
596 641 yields 31.1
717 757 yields 23.8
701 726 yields 26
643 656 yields 29.4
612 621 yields 27.5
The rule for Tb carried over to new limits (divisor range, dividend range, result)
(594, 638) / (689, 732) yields 0.79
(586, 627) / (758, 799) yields 0.86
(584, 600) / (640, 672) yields 0.78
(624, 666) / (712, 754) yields 0.67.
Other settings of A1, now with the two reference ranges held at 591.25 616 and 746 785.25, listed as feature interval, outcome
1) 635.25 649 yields -1.9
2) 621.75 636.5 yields -1.9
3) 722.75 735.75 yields 1.2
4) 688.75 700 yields -0.6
